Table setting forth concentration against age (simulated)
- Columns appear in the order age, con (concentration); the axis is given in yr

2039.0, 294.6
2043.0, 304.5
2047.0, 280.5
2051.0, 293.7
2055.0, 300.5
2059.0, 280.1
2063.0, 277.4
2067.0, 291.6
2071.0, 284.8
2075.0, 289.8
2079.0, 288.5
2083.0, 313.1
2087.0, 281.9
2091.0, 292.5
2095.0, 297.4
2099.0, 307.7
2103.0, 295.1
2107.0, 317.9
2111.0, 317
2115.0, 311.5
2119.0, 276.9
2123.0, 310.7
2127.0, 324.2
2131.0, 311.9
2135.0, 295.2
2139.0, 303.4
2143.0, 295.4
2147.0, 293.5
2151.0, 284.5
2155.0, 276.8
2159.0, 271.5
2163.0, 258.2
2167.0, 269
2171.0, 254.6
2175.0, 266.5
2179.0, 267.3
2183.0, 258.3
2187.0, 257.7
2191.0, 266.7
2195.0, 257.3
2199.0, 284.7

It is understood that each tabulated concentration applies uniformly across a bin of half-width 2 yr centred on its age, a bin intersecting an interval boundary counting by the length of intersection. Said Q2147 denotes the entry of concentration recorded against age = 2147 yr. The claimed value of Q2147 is 293.5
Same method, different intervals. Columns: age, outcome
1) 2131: 311.9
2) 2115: 311.5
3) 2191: 266.7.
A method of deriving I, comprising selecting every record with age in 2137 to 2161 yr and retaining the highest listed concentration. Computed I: 303.4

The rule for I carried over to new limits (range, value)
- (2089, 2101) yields 307.7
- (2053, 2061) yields 300.5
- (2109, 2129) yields 324.2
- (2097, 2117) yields 317.9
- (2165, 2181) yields 269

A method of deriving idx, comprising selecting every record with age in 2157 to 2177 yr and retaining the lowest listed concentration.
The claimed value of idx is 254.6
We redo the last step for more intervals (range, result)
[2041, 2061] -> 280.1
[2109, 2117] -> 311.5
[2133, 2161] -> 271.5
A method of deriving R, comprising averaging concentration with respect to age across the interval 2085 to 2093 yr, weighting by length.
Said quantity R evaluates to 287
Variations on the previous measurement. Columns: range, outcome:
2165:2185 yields 263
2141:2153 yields 291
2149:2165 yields 273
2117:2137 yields 304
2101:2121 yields 304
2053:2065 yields 286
